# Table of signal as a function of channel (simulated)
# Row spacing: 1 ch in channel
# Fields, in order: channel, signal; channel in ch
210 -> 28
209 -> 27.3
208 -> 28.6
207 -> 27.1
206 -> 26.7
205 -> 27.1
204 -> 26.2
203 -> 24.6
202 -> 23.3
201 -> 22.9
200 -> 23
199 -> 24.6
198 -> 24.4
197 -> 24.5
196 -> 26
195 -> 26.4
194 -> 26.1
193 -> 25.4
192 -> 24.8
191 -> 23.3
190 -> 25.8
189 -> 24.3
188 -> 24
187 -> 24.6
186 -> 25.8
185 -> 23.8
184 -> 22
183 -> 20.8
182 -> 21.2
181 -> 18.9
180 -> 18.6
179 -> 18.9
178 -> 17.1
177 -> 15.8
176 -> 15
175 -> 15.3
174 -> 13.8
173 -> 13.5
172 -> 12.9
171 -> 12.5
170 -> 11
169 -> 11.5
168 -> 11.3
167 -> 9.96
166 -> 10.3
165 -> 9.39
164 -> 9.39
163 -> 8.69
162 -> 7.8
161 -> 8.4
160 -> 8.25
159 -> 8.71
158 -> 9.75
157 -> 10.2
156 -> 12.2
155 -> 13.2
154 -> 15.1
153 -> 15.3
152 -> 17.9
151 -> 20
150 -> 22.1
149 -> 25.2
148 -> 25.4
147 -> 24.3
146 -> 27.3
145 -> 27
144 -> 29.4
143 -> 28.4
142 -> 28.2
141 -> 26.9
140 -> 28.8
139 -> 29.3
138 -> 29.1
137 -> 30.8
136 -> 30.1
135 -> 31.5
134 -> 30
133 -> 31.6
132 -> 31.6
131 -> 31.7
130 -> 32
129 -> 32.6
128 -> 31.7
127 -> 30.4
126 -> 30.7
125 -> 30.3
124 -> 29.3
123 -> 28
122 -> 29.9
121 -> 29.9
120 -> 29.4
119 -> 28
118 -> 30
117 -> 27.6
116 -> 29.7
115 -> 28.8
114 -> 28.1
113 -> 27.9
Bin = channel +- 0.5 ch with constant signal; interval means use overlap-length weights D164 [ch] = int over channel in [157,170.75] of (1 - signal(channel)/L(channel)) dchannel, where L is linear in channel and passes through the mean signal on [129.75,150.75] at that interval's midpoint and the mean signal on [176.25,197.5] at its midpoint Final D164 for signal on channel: 8.5 ch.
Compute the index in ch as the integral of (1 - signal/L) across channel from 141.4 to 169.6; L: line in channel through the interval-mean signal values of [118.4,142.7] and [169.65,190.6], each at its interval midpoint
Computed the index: 9.9 ch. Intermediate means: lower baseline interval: 30.1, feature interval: 16.3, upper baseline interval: 18.9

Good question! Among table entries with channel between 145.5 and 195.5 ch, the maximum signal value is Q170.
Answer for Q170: 27.3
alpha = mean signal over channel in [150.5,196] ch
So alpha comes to 16.5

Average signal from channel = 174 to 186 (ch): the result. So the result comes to 18.9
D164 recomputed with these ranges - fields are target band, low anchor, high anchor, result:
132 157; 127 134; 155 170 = -2.85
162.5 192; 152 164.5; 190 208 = 1.71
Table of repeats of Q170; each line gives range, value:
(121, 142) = 32.6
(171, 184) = 22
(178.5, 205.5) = 27.1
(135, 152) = 31.5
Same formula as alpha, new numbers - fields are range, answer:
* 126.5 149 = 29.4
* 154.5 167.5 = 9.71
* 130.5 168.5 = 20.4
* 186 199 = 25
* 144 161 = 17.7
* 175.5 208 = 23.3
